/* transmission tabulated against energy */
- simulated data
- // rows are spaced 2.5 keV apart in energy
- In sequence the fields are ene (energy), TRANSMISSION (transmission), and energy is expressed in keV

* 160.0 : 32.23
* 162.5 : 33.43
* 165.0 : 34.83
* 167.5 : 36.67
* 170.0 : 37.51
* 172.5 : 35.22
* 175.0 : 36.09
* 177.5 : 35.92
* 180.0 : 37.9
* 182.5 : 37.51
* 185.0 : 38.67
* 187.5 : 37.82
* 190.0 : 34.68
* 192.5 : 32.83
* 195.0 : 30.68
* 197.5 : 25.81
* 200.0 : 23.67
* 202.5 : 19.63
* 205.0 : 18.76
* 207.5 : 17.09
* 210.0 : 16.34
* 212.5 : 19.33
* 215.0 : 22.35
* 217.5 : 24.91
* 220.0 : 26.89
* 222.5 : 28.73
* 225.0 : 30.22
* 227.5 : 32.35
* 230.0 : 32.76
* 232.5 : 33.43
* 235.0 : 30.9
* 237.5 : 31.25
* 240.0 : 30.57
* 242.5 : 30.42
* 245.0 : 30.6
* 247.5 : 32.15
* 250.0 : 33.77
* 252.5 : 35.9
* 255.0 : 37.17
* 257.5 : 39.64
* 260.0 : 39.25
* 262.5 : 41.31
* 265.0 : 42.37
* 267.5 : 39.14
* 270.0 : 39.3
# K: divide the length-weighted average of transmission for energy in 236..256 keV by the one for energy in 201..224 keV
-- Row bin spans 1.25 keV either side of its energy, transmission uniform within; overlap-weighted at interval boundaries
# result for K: 1.51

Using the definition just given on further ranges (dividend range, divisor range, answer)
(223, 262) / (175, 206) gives 1.06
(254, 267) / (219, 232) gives 1.31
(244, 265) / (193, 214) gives 1.68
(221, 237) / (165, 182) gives 0.86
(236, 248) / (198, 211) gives 1.58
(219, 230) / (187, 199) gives 0.94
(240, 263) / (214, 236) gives 1.20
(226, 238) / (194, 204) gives 1.30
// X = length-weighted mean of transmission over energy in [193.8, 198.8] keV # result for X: 28.2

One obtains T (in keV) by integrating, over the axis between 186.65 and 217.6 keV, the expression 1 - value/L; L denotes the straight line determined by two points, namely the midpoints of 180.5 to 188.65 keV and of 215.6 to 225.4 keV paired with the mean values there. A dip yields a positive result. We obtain 7.76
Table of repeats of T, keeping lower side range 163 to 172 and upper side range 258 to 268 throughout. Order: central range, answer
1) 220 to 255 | 6.7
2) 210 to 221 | 4.5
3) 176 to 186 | -0.2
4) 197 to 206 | 3.8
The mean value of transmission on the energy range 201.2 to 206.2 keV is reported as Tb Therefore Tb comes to 19.2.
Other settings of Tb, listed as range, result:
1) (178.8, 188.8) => 38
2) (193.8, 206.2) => 23.7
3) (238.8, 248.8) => 31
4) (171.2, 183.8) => 36.5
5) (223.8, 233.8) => 32.2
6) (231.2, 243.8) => 31.3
